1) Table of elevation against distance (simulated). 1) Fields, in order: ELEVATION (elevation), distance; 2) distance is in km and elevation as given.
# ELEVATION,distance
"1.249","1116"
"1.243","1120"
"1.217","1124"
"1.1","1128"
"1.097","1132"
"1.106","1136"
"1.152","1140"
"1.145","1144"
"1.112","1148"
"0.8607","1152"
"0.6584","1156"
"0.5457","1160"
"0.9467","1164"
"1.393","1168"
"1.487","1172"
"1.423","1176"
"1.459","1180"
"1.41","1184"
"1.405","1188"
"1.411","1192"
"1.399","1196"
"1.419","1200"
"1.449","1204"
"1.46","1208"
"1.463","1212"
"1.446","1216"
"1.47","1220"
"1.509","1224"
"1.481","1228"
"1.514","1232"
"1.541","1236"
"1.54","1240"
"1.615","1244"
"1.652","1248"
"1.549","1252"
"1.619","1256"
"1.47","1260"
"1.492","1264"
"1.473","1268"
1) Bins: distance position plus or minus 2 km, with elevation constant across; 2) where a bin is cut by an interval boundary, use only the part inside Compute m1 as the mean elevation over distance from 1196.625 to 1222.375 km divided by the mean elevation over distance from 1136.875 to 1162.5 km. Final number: 1.6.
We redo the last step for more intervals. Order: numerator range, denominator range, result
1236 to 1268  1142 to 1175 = 1.51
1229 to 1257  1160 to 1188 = 1.21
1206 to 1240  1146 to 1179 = 1.40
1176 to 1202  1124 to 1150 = 1.26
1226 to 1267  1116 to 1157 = 1.42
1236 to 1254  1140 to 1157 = 1.61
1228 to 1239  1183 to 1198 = 1.08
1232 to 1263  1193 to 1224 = 1.08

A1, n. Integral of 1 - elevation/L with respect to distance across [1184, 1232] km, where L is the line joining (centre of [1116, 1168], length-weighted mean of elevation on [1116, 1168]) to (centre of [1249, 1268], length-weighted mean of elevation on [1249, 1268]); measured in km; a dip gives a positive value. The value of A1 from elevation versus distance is -4.8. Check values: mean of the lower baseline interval 1.04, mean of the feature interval 1.45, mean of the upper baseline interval 1.53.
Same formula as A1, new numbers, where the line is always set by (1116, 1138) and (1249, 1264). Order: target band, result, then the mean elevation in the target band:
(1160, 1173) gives 1.37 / 1.15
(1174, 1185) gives -0.96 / 1.43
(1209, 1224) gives -0.41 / 1.47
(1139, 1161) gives 5.51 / 0.918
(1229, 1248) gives -0.85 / 1.56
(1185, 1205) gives -0.76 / 1.41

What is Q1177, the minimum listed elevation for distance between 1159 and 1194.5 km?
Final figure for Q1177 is 0.5457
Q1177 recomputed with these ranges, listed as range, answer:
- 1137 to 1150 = 1.112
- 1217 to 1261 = 1.47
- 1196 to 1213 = 1.399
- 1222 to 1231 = 1.481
